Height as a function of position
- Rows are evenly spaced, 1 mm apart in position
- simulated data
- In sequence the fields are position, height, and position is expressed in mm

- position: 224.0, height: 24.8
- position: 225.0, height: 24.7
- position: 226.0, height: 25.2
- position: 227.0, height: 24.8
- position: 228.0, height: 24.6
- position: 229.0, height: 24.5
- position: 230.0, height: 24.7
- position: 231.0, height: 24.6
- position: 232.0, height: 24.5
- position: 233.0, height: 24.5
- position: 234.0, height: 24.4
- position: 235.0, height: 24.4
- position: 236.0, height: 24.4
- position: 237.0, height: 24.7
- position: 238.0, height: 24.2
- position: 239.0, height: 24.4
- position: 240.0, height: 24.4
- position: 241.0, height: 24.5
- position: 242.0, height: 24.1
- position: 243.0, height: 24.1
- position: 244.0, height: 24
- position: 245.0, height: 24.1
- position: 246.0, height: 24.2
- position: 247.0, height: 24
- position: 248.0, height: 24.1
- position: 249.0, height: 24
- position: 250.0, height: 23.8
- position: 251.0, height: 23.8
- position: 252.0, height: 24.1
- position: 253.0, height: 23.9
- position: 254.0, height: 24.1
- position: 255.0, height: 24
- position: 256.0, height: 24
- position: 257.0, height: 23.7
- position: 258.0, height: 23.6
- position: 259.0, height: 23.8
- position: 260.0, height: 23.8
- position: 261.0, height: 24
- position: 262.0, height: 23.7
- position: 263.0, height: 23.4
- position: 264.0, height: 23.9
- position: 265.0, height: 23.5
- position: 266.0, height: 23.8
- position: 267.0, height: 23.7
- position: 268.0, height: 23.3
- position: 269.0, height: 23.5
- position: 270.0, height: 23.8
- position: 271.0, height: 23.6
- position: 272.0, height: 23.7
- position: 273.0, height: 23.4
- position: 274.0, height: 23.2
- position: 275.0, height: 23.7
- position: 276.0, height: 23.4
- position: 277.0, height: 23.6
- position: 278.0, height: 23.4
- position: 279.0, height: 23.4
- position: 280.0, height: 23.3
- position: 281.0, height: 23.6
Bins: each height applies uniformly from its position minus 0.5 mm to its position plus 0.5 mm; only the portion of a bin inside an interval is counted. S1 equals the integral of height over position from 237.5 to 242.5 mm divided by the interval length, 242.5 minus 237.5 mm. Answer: 24.3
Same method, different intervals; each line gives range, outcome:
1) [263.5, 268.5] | 23.6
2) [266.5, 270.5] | 23.6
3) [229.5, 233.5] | 24.6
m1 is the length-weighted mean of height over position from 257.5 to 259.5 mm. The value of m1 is 23.7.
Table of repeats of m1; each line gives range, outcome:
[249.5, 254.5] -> 23.9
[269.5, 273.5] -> 23.6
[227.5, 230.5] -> 24.6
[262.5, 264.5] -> 23.6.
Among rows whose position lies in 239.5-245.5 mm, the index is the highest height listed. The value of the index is 24.5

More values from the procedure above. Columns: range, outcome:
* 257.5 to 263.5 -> 24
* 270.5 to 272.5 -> 23.7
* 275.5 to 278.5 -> 23.6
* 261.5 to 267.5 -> 23.9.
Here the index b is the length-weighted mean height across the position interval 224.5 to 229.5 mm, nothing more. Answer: 24.8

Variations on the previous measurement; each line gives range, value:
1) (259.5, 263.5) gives 23.7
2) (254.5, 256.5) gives 24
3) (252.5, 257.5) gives 23.9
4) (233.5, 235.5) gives 24.4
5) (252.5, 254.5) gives 24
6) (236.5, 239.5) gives 24.4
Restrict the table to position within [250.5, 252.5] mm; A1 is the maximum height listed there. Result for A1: 24.1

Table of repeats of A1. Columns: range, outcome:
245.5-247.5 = 24.2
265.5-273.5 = 23.8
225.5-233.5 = 25.2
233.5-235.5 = 24.4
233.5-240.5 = 24.7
